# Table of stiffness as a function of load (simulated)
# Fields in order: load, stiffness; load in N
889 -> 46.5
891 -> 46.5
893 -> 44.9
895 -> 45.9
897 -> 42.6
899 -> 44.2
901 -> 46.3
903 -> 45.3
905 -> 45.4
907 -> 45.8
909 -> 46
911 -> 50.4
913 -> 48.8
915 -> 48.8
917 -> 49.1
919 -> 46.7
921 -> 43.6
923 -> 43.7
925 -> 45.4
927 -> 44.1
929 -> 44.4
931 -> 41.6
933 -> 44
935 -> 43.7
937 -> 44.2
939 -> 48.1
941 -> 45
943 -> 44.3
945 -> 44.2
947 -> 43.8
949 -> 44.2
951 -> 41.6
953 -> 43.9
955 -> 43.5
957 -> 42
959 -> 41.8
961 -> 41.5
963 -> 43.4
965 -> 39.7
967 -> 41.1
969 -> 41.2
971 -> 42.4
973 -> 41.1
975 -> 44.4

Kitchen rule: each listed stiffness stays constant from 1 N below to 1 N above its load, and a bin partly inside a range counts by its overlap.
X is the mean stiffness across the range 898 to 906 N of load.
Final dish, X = 45.3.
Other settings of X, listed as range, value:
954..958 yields 42.8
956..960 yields 41.9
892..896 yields 45.4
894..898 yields 44.2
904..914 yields 47.3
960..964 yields 42.5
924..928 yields 44.8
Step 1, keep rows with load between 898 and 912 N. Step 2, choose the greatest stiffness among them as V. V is 50.4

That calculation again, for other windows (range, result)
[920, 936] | 45.4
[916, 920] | 49.1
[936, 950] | 48.1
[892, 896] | 45.9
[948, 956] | 44.2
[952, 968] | 43.9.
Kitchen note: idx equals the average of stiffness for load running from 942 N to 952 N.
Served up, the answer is 43.6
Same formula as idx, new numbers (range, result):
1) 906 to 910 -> 45.9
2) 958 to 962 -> 41.6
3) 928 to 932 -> 43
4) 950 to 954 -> 42.8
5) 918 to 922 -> 45.2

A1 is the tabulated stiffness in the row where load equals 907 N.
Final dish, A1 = 45.8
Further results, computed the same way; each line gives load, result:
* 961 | 41.5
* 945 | 44.2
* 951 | 41.6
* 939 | 48.1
